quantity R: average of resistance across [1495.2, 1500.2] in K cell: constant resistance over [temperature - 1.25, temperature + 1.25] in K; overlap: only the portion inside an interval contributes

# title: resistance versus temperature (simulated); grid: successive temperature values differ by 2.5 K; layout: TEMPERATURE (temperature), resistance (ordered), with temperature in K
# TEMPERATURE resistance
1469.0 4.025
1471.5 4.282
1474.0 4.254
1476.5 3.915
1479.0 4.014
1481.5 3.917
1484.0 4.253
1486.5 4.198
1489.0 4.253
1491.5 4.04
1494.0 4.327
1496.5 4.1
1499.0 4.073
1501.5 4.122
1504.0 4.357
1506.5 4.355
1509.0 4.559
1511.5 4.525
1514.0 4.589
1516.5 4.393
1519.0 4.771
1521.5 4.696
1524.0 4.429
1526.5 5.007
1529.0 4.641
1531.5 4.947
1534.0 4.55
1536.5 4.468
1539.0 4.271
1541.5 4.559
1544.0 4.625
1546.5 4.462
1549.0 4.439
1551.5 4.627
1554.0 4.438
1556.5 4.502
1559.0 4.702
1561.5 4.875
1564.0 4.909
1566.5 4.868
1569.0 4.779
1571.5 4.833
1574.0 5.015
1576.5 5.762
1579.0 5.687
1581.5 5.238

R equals 4.09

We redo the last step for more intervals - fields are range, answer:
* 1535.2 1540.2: 4.37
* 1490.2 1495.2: 4.18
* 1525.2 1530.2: 4.82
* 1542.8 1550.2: 4.51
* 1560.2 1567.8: 4.88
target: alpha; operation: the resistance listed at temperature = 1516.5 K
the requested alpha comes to 4.393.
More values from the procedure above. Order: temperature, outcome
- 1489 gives 4.253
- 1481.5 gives 3.917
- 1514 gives 4.589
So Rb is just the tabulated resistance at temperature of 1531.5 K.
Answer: 4.947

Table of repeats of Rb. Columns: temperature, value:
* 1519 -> 4.771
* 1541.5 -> 4.559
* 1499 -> 4.073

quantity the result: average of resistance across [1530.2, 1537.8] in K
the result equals 4.65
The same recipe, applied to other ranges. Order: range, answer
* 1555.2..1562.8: 4.69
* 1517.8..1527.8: 4.73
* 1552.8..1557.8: 4.47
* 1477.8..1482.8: 3.97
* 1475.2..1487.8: 4.06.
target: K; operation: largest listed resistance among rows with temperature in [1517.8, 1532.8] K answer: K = 5.007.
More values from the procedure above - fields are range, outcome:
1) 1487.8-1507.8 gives 4.357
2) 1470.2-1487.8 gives 4.282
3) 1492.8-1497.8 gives 4.327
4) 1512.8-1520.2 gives 4.771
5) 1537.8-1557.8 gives 4.627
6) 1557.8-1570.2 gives 4.909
